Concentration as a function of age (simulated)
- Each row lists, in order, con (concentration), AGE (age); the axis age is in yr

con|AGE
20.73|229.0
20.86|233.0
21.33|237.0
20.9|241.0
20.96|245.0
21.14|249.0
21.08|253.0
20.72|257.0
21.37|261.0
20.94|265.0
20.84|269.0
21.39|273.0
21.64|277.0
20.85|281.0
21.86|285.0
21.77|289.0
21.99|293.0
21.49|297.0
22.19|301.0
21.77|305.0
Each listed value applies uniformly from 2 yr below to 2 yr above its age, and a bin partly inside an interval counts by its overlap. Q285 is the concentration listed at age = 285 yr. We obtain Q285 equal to 21.86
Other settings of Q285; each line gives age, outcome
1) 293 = 21.99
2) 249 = 21.14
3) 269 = 20.84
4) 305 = 21.77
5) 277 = 21.64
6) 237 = 21.33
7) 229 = 20.73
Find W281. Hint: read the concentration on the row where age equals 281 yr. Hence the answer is 20.85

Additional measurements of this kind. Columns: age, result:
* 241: 20.9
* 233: 20.86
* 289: 21.77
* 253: 21.08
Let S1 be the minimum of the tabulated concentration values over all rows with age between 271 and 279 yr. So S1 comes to 21.39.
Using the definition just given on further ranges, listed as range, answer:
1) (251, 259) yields 20.72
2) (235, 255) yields 20.9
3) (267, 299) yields 20.84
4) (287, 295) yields 21.77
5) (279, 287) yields 20.85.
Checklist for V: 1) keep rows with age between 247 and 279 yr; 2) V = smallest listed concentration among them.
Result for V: 20.72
